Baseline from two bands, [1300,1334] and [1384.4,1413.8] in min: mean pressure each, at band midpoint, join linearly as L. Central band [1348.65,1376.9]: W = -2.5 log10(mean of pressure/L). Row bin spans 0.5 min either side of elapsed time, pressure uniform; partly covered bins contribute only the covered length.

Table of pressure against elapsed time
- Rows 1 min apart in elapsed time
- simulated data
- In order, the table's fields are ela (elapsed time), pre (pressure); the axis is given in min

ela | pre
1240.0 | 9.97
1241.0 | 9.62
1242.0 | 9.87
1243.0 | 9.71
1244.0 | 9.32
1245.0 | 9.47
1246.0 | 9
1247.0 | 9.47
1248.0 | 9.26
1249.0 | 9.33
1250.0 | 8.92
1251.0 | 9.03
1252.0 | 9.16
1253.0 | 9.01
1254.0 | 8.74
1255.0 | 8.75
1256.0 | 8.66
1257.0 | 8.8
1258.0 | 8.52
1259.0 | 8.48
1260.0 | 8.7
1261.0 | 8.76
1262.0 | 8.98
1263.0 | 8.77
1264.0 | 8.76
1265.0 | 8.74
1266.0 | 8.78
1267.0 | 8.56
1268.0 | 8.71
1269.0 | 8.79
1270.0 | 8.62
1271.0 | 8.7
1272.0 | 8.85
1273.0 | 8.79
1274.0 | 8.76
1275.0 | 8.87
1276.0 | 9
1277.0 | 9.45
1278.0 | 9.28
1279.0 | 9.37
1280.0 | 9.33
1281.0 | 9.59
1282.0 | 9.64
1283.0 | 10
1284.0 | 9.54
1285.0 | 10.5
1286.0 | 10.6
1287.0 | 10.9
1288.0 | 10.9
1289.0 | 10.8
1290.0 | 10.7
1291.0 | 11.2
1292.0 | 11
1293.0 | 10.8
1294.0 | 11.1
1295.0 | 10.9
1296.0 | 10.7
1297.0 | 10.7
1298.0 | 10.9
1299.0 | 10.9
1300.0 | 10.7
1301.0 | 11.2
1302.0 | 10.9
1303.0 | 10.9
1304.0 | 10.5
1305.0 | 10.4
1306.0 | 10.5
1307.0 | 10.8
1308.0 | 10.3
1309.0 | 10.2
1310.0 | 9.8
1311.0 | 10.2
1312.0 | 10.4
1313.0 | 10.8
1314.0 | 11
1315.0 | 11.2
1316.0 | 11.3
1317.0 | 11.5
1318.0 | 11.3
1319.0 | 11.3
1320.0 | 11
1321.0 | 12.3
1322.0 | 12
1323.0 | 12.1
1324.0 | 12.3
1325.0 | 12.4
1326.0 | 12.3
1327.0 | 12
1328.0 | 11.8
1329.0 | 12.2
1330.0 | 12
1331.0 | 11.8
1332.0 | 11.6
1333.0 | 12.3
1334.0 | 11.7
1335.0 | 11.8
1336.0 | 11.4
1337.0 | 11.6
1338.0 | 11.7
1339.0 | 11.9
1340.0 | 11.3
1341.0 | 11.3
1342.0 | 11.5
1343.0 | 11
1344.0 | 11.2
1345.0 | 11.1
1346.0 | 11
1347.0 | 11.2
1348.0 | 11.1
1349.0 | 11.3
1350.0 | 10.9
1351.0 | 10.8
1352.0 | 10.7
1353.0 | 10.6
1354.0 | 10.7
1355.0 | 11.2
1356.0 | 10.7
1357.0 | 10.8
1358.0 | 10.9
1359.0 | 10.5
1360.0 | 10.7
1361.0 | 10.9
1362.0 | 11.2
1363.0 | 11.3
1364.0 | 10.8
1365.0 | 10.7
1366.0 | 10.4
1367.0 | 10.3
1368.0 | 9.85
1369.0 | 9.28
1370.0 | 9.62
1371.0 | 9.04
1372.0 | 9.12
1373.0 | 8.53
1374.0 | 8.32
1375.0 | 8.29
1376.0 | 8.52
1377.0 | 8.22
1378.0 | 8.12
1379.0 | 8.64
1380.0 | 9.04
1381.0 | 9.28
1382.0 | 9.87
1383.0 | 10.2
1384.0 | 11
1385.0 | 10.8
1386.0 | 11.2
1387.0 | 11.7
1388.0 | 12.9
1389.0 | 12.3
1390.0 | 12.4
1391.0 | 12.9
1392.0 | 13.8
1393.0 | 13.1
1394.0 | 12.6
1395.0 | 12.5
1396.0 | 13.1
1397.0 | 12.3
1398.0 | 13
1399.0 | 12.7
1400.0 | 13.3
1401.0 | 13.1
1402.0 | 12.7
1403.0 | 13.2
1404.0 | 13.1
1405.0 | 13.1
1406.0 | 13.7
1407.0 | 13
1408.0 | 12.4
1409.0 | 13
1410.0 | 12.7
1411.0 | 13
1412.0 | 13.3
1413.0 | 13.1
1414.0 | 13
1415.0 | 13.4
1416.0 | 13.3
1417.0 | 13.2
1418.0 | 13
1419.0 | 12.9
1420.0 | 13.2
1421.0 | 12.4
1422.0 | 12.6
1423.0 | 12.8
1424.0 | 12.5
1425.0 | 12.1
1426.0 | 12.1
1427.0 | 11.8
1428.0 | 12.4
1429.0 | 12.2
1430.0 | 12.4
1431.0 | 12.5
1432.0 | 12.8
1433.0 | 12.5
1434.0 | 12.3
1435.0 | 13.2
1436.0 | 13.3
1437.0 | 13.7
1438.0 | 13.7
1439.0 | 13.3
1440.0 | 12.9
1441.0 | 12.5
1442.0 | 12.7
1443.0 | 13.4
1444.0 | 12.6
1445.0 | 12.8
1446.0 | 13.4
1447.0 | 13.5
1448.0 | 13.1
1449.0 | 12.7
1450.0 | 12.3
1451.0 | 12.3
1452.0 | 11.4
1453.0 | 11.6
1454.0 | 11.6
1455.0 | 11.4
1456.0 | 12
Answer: 0.19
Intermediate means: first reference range 11.3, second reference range 12.8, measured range 10.2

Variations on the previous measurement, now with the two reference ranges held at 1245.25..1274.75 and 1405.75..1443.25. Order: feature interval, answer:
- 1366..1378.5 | 0.27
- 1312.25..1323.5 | -0.12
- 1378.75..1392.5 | 0.07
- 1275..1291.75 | -0.07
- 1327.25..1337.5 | -0.12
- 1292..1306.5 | -0.11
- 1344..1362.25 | 0.02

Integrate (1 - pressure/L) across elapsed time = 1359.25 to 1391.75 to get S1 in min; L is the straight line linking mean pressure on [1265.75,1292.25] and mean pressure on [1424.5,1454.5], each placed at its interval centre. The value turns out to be 3.5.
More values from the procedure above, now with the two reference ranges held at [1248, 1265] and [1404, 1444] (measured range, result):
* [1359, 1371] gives 1.1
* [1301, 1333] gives -3.0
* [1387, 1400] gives -0.7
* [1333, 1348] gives -0.8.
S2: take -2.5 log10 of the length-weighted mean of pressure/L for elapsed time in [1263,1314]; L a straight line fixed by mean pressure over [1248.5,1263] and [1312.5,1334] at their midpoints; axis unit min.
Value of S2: 0.03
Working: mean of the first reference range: 8.84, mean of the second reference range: 11.7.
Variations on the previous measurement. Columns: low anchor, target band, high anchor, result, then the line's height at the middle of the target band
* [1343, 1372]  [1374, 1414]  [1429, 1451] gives -0.01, 11.6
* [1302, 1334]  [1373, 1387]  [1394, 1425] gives 0.30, 12.4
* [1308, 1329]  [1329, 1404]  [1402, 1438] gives 0.09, 12.1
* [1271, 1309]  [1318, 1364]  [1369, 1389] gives -0.15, 9.9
